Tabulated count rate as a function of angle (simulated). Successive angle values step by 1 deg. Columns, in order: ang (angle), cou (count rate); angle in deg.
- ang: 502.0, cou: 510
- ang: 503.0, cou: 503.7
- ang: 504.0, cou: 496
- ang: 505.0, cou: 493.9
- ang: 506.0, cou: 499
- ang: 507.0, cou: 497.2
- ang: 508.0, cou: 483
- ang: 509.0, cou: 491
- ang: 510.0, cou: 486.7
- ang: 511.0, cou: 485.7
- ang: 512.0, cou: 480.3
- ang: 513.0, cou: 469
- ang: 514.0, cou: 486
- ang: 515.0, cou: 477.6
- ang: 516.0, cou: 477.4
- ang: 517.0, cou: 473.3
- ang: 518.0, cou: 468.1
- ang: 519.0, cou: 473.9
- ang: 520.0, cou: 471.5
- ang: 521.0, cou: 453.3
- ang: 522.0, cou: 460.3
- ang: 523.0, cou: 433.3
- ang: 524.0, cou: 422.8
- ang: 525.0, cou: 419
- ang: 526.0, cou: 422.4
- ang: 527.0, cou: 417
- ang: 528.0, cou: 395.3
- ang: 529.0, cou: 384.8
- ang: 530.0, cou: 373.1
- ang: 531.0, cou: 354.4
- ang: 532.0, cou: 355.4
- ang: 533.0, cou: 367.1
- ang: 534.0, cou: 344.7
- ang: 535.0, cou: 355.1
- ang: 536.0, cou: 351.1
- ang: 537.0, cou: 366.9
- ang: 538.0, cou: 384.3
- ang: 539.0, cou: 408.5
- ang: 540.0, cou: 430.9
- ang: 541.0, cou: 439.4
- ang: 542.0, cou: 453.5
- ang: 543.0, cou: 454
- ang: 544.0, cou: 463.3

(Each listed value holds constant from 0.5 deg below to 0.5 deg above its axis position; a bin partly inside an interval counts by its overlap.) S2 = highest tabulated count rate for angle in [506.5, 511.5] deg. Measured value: 497.2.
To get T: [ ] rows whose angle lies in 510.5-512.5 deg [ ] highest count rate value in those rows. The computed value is 485.7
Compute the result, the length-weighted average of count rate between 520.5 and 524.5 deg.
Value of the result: 442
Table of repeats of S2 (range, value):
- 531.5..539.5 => 408.5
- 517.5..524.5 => 473.9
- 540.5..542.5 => 453.5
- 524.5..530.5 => 422.4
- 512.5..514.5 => 486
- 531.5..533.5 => 367.1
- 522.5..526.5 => 433.3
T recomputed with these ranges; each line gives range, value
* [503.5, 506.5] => 499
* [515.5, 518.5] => 477.4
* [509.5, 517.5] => 486.7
